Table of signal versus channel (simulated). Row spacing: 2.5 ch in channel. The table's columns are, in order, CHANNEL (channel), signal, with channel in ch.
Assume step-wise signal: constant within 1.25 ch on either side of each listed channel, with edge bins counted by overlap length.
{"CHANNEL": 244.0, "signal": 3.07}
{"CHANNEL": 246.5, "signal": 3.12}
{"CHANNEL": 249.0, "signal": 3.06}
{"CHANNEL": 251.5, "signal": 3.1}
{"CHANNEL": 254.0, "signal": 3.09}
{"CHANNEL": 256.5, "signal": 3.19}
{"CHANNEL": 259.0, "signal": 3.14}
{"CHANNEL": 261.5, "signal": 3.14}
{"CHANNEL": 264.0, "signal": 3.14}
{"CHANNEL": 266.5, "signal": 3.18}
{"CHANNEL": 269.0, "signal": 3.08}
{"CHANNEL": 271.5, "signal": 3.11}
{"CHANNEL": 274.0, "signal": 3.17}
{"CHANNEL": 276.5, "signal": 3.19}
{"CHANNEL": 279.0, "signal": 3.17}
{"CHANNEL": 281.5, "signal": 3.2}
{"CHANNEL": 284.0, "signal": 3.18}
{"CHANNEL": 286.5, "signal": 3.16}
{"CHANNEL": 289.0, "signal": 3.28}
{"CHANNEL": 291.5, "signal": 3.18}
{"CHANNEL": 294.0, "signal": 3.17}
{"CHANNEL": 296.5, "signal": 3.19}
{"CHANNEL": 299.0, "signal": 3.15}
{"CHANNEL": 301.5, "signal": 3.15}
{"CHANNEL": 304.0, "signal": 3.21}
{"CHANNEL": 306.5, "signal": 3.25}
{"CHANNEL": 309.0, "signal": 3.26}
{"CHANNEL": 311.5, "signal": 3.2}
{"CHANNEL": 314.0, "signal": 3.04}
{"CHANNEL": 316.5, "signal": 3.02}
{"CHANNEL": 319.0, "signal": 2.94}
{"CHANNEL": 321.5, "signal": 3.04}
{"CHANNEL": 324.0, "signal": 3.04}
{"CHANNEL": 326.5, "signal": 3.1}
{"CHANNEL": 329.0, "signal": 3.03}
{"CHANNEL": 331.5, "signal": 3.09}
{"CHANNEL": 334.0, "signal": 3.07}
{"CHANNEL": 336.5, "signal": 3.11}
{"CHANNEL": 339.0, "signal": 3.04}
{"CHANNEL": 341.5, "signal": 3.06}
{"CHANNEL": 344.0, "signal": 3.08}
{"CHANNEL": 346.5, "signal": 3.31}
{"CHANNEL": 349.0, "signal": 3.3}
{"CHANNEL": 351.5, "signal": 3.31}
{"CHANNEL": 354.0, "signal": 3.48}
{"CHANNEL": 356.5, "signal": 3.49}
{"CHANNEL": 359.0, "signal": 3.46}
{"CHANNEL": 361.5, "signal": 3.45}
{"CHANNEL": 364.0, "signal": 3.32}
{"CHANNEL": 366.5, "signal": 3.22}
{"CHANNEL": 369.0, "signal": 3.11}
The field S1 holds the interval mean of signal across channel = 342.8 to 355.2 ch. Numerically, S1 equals 3.3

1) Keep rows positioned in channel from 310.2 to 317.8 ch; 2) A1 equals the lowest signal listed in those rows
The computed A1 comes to 3.02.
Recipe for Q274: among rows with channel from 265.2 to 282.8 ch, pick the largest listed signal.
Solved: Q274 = 3.2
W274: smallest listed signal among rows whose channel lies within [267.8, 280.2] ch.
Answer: 3.08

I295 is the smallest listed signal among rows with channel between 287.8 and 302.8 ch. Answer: 3.15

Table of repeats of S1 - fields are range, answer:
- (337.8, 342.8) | 3.05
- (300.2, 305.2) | 3.18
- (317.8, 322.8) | 2.99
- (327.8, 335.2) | 3.06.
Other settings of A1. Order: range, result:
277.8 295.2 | 3.16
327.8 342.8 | 3.03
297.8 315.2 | 3.04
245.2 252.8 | 3.06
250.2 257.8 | 3.09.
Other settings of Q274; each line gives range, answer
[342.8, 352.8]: 3.31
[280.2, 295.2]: 3.28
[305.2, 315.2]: 3.26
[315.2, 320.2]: 3.02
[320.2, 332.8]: 3.1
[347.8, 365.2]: 3.49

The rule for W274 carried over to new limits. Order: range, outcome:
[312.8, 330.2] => 2.94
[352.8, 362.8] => 3.45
